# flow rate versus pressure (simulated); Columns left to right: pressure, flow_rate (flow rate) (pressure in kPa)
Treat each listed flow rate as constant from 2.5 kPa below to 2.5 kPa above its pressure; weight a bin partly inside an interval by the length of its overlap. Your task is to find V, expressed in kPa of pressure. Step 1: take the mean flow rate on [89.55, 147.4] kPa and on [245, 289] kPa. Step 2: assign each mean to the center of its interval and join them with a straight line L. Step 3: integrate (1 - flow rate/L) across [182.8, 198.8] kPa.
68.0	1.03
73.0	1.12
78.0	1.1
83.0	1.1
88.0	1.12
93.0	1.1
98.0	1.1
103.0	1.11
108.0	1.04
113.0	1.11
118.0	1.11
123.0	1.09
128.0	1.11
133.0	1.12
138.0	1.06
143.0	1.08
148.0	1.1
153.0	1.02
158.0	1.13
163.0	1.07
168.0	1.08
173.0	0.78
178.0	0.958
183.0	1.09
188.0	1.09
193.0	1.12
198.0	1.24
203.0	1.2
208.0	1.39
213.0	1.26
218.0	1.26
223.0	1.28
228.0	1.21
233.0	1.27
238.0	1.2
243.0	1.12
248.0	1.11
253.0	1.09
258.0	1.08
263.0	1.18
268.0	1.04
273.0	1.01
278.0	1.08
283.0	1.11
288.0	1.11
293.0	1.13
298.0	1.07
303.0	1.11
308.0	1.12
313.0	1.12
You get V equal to -0.6 kPa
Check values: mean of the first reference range 1.09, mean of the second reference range 1.09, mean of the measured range 1.13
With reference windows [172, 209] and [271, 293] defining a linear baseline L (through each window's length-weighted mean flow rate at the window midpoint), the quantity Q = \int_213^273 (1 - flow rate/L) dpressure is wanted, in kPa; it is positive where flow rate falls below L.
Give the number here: -3.7 kPa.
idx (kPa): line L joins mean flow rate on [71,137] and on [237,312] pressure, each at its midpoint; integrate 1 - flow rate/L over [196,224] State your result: -4.3 kPa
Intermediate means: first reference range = 1.1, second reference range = 1.1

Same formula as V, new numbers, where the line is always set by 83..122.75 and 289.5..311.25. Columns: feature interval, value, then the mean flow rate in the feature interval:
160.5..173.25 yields 1.0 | 1.01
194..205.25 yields -1.1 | 1.21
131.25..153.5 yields 0.4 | 1.08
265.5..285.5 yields 0.8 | 1.06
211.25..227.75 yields -2.3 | 1.26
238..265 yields -0.4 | 1.12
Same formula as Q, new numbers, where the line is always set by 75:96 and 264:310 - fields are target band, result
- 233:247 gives -1.04 kPa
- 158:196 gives 2.13 kPa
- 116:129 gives 0.00 kPa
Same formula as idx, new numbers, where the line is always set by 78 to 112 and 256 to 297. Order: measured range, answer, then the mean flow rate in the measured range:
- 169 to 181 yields 2.08 kPa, 0.905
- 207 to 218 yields -2.09 kPa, 1.3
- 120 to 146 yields 0.06 kPa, 1.09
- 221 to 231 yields -1.39 kPa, 1.24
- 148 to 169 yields 0.33 kPa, 1.08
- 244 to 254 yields -0.11 kPa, 1.1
